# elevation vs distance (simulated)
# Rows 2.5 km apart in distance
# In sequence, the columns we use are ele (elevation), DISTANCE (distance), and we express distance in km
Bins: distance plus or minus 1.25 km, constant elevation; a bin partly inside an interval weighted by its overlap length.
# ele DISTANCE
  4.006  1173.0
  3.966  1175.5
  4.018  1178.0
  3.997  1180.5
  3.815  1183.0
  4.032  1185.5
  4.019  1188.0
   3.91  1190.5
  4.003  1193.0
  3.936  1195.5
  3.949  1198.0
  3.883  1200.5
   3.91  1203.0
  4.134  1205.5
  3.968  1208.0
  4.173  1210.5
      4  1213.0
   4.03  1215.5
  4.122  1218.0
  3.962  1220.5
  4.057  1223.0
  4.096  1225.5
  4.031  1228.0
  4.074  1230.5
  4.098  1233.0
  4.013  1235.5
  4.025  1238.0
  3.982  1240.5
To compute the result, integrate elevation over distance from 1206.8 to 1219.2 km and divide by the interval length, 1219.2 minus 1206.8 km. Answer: 4.06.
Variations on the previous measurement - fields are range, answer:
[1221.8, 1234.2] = 4.07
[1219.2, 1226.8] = 4.04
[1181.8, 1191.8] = 3.94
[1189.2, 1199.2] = 3.95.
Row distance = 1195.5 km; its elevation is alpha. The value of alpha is 3.936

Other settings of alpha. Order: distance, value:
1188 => 4.019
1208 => 3.968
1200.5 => 3.883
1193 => 4.003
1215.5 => 4.03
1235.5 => 4.013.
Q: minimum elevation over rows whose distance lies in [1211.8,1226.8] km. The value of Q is 3.962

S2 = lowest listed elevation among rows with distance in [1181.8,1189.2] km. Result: 3.815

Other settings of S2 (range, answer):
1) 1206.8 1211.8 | 3.968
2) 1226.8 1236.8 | 4.013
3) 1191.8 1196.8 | 3.936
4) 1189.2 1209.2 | 3.883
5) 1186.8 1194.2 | 3.91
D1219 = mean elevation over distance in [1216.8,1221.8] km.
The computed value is 4.04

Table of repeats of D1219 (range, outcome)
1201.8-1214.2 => 4.04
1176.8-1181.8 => 4.01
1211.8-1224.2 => 4.03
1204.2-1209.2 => 4.05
